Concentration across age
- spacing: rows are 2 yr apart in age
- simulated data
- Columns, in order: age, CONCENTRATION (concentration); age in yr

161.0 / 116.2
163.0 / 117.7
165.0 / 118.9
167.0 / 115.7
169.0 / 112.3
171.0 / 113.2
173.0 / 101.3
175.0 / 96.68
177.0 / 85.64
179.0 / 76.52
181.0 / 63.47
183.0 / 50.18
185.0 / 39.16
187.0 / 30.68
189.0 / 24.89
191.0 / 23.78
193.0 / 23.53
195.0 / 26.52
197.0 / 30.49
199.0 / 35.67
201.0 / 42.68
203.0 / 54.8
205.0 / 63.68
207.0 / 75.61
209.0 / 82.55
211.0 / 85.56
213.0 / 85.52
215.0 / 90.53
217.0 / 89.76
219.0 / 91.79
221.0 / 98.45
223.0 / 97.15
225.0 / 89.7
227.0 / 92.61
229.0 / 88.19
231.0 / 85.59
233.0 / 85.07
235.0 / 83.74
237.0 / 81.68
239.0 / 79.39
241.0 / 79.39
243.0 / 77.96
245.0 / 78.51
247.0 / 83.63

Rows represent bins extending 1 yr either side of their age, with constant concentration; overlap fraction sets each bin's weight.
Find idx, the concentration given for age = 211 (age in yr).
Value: 85.56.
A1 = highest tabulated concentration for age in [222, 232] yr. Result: 97.15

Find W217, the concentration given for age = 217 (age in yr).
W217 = 89.76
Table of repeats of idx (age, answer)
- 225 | 89.7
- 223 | 97.15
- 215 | 90.53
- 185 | 39.16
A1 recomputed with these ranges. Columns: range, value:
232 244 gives 85.07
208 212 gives 85.56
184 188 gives 39.16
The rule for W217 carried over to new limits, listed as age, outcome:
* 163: 117.7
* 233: 85.07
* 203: 54.8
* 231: 85.59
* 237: 81.68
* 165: 118.9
